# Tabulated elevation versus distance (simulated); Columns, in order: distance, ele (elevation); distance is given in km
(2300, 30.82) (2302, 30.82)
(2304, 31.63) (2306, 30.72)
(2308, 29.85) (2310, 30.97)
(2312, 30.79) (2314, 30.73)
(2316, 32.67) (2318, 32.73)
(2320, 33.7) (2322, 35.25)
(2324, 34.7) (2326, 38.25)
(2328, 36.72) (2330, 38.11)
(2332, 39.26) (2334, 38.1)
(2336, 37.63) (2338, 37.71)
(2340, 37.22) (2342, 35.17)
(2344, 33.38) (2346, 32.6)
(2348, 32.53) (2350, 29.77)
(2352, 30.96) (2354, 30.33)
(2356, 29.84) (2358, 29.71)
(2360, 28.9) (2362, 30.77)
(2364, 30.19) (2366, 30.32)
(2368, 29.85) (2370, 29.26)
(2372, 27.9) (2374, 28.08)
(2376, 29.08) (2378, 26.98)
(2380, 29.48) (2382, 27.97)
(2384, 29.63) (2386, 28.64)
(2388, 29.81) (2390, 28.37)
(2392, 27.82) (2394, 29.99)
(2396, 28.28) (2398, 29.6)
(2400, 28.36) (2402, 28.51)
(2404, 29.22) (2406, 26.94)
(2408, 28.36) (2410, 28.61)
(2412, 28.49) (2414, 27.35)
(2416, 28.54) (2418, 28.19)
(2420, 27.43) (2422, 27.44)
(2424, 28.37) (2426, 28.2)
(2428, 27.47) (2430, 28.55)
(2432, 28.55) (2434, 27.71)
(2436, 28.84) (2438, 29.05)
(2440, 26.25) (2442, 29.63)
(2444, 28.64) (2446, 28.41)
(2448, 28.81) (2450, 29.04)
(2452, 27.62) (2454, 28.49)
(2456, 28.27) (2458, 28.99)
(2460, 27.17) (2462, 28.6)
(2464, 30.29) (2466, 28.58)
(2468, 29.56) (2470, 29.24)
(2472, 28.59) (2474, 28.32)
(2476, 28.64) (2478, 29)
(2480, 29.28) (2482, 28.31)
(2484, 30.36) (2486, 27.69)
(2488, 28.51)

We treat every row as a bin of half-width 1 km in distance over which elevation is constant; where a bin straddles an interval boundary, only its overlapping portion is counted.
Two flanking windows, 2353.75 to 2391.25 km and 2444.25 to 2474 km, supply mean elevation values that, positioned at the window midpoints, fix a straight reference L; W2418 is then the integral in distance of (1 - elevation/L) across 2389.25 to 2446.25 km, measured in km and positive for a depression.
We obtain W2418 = 1.2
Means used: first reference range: 29.2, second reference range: 28.7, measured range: 28.3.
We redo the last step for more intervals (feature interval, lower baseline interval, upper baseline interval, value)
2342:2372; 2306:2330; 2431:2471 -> 1.3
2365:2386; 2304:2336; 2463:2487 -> 2.3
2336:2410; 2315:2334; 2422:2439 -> 5.2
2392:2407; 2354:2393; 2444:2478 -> 0.2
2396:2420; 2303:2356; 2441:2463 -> 1.6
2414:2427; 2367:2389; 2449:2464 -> 0.3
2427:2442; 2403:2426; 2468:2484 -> 0.1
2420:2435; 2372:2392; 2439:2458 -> 0.2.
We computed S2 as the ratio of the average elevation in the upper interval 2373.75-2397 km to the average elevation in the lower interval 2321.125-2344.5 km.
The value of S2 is 0.8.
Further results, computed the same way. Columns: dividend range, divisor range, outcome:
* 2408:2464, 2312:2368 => 0.84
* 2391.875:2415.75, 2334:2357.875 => 0.85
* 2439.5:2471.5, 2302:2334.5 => 0.85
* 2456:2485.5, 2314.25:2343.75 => 0.80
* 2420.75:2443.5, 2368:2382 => 0.99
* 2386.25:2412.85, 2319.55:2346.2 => 0.79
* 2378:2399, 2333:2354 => 0.84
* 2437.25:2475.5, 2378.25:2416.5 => 1.00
